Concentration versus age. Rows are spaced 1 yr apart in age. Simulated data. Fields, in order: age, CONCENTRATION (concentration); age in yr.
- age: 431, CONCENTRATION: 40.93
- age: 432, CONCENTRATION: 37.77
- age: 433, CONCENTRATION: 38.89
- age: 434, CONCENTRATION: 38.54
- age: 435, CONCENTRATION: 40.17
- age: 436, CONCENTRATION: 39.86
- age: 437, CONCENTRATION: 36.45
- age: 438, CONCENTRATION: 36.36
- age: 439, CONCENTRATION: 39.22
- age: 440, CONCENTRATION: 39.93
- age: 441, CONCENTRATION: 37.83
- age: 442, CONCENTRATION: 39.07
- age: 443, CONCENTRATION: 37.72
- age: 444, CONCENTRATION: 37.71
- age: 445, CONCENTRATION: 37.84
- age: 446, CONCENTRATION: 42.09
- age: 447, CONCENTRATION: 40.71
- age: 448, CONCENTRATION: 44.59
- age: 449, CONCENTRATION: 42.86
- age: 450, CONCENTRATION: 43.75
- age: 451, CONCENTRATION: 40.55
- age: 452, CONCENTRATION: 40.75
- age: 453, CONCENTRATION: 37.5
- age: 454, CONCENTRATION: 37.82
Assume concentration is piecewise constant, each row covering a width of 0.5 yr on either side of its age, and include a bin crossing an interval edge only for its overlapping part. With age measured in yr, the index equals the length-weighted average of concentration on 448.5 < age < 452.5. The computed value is 42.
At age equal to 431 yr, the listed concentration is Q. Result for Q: 40.93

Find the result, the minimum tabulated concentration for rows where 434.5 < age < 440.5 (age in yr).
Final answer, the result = 36.36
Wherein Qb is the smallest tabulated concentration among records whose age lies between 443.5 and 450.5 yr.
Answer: 37.71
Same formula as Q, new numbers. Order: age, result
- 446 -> 42.09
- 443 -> 37.72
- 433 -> 38.89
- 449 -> 42.86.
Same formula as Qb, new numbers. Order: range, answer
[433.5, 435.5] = 38.54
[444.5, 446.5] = 37.84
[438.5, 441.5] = 37.83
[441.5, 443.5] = 37.72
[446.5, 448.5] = 40.71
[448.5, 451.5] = 40.55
